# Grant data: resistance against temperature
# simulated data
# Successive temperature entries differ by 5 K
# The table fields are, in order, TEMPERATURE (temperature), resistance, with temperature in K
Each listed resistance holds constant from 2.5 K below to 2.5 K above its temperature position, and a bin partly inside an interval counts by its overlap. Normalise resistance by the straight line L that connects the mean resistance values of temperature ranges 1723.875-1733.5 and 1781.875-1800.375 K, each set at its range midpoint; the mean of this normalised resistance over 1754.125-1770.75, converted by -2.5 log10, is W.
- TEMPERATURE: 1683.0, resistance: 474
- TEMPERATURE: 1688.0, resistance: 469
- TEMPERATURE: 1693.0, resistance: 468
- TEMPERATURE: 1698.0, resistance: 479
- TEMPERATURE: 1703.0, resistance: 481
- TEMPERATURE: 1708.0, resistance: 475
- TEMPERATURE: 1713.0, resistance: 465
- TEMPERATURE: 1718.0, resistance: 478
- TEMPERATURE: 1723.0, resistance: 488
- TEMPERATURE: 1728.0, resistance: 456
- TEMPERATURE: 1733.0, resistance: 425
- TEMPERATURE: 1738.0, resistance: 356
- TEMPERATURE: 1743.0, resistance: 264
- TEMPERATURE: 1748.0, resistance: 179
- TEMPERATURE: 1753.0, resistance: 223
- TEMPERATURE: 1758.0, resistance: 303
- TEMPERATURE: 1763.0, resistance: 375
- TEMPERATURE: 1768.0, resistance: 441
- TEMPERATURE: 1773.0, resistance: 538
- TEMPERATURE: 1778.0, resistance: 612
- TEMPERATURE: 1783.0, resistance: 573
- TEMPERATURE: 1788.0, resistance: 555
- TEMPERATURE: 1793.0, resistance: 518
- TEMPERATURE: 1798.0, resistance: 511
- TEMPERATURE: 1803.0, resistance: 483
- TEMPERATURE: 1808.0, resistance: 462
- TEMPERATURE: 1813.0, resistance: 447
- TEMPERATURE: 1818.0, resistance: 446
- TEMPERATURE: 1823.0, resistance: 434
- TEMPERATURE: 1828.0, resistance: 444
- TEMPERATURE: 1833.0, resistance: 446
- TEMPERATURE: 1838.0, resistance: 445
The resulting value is 0.34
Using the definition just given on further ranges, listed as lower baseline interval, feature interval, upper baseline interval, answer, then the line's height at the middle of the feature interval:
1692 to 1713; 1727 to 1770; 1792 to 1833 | 0.38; 471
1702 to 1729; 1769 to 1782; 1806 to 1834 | -0.22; 458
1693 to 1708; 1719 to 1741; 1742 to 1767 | -0.16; 369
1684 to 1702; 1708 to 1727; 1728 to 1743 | -0.14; 420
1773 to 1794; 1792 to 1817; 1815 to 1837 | 0.05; 504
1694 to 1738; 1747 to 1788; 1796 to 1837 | 0.09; 460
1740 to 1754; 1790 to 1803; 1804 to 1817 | -0.25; 406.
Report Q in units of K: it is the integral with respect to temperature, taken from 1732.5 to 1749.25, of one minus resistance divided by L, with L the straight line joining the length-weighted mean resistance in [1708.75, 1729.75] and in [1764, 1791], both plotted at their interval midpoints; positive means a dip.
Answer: 6.53 K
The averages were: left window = 473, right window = 534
